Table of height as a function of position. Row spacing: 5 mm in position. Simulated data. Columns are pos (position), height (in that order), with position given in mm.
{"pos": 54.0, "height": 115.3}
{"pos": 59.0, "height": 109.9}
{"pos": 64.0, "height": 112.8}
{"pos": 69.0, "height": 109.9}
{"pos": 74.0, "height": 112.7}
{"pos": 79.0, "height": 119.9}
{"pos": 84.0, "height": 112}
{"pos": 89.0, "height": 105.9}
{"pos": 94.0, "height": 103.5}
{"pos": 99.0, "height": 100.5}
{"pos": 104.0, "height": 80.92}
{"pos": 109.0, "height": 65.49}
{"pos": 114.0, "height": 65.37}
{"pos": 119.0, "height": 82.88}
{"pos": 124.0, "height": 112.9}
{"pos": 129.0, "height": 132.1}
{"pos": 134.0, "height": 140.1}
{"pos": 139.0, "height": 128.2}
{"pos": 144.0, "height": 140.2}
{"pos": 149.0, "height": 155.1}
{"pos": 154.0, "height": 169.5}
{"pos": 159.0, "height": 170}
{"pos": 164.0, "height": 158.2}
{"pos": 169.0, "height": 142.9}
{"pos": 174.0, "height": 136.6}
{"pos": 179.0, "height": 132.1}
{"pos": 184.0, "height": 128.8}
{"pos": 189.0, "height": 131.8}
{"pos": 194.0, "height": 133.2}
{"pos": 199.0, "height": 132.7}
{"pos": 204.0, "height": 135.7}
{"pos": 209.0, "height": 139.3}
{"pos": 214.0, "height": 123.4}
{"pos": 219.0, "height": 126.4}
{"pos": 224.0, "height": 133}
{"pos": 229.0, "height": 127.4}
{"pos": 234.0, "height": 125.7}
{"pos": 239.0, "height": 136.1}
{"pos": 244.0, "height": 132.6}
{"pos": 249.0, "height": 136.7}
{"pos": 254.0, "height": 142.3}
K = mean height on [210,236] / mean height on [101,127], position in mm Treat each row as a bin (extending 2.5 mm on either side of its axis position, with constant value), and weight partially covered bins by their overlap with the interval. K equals 1.5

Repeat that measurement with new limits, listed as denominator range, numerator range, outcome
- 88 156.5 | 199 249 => 1.16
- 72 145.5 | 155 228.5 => 1.30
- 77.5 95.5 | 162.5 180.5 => 1.29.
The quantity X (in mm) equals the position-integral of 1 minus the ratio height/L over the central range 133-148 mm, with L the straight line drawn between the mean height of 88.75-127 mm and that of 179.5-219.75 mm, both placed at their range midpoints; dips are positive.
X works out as -4.8 mm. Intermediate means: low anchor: 89.3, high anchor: 132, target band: 138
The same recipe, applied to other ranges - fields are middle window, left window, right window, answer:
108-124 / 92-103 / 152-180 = 5.0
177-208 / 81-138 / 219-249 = -3.0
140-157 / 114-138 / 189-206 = -4.8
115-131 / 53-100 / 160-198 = 2.5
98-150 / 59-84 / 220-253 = 4.9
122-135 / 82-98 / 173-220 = -1.3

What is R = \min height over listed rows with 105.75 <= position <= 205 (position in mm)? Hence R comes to 65.37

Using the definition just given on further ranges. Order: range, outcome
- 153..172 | 142.9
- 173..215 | 123.4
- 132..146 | 128.2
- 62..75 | 109.9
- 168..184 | 128.8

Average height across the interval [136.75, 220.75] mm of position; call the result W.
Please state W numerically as 140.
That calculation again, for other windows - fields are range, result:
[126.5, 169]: 149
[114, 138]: 112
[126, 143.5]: 134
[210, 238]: 128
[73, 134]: 101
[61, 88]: 113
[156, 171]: 158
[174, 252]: 132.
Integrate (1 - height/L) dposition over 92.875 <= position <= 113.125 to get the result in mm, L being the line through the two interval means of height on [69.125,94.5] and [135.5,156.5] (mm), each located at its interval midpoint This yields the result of 6.3 mm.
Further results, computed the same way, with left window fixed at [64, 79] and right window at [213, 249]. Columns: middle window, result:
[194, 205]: -0.6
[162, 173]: -2.2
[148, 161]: -4.7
